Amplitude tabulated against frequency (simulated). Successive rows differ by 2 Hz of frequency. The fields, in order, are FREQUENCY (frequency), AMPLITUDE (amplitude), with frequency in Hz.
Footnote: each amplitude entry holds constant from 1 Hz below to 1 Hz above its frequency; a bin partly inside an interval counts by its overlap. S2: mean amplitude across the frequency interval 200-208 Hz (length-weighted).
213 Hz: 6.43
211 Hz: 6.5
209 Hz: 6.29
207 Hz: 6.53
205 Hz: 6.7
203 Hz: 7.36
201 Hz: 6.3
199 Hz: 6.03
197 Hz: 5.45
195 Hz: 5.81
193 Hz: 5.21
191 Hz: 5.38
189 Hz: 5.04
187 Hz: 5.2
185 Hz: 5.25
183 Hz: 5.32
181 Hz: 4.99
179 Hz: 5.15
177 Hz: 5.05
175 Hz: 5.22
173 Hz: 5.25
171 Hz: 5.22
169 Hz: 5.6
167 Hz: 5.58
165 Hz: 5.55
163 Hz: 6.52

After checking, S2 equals 6.72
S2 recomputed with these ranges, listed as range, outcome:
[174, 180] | 5.14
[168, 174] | 5.36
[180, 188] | 5.19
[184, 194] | 5.22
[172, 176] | 5.23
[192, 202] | 5.76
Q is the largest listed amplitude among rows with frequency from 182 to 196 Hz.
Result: 5.81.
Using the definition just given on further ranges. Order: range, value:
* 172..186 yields 5.32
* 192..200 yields 6.03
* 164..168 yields 5.58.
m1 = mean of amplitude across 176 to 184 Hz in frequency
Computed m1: 5.13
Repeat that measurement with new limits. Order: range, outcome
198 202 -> 6.17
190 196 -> 5.47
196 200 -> 5.74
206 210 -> 6.41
